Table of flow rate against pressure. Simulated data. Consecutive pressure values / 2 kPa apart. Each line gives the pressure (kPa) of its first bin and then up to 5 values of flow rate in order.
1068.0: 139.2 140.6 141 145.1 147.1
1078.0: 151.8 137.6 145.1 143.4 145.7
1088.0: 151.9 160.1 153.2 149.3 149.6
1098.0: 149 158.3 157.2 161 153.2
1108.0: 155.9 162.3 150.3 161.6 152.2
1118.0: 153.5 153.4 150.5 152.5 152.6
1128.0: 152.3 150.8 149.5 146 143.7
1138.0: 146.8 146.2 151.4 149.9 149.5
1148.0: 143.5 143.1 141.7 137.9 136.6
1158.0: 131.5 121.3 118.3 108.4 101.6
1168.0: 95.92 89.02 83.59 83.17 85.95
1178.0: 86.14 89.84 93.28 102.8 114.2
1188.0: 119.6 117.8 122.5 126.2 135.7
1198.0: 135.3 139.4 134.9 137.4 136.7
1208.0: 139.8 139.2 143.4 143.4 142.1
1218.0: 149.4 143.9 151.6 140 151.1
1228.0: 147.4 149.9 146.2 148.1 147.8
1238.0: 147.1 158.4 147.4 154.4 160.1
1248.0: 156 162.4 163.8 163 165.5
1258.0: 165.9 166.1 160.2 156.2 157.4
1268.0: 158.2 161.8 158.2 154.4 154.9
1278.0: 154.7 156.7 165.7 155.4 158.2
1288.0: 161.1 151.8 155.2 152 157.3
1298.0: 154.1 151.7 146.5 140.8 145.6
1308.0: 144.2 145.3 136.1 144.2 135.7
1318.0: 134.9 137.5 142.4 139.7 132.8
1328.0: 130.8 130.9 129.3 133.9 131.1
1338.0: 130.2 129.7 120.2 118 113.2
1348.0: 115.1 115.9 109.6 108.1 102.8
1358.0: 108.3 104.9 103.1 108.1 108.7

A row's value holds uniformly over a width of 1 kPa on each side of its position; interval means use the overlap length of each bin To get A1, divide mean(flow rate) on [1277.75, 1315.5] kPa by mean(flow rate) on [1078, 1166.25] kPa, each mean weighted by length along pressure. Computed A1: 1.03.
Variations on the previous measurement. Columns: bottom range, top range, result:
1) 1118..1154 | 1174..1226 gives 0.85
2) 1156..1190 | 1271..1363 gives 1.33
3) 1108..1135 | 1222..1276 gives 1.02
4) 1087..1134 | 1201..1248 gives 0.95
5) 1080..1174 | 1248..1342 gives 1.05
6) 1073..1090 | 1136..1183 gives 0.81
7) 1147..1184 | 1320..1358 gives 1.12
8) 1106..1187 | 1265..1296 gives 1.20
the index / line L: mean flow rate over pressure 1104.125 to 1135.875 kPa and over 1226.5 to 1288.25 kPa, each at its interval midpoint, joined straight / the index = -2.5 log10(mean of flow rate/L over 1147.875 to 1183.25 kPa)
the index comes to 0.370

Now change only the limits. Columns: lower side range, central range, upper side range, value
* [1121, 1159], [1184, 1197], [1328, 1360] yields 0.15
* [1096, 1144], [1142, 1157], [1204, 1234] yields 0.05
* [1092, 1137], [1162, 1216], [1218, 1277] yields 0.31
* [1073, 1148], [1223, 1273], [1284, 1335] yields -0.07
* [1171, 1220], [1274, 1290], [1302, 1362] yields -0.25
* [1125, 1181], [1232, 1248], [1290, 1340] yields -0.13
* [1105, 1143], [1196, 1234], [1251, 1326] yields 0.07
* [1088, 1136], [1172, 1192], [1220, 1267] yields 0.47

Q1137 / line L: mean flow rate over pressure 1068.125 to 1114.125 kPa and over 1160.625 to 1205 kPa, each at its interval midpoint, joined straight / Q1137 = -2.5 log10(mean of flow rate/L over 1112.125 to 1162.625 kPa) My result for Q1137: -0.12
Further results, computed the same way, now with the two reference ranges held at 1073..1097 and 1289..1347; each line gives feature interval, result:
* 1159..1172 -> 0.36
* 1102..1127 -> -0.06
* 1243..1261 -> -0.15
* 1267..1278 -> -0.12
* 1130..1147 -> -0.01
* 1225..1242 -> -0.05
